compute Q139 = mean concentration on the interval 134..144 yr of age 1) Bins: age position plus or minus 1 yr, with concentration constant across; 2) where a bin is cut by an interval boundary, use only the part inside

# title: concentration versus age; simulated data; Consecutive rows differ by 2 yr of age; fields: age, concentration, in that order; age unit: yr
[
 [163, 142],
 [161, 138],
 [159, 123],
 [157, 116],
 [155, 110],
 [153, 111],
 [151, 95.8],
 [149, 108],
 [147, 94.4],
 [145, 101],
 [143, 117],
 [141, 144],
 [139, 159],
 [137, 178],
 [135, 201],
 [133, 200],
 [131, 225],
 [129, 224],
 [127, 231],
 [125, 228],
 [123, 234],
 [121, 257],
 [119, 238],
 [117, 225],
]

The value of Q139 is 160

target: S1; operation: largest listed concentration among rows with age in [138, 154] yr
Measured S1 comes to 159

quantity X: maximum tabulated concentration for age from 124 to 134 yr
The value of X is 231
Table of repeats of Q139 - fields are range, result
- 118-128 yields 238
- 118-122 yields 248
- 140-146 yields 121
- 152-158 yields 112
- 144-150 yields 101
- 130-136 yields 209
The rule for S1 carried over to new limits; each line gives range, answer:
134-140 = 201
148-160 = 123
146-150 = 108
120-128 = 257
